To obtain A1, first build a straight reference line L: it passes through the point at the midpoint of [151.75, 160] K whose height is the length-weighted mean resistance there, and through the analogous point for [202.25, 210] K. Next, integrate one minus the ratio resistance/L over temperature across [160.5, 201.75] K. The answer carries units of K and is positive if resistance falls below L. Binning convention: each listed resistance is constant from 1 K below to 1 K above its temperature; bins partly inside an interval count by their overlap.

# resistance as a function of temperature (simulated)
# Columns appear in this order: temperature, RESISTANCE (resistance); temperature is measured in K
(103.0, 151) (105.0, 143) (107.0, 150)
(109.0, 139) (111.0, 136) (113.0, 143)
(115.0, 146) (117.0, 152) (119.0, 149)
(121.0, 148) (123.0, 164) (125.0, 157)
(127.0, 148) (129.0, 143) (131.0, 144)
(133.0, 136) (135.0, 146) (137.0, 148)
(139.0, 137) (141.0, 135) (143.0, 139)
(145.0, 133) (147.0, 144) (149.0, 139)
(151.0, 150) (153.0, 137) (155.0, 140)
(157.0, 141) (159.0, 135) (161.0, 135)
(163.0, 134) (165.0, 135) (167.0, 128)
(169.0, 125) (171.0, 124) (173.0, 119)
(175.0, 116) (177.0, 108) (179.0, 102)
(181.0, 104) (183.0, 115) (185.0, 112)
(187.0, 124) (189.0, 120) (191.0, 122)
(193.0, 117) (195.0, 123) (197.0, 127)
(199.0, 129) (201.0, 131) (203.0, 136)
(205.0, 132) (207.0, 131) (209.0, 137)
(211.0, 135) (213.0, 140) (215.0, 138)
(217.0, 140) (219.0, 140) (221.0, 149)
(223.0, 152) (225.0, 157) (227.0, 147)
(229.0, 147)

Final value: 4.56 K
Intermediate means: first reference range 139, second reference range 134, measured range 121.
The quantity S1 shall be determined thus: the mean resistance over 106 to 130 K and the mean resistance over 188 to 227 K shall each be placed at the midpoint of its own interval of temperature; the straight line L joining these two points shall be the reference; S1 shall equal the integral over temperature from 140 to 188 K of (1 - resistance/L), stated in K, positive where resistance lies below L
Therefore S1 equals 4.50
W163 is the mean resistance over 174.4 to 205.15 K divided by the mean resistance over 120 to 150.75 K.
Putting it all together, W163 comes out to 0.83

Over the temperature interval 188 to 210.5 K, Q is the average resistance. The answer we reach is 128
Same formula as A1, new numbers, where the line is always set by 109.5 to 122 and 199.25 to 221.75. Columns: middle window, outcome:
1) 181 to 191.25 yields 1.6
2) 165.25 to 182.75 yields 2.9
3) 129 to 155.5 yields 0.4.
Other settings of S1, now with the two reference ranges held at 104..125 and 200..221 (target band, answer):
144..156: 0.2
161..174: 1.2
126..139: 0.2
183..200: 2.1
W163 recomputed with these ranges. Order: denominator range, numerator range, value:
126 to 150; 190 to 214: 0.92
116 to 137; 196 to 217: 0.90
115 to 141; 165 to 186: 0.79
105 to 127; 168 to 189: 0.78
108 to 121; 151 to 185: 0.87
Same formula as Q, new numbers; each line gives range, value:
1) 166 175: 123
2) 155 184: 124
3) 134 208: 129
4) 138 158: 140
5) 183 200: 121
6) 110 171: 141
